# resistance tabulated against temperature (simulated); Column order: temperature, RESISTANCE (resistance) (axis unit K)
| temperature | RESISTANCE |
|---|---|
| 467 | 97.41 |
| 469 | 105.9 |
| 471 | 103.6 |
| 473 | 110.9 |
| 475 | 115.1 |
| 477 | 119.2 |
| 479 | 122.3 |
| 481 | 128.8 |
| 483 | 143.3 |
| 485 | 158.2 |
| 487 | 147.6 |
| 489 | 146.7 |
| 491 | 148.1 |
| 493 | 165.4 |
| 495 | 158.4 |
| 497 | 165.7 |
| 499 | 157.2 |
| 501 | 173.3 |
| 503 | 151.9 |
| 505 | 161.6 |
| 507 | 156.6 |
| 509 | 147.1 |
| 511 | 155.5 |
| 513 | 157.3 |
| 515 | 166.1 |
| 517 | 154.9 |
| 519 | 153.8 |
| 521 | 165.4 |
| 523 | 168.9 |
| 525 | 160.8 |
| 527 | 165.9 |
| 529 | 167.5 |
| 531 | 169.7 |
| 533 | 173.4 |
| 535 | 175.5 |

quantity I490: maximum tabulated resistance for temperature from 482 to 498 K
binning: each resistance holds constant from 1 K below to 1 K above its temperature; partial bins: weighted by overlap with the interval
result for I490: 165.7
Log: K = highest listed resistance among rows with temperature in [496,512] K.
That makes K 173.3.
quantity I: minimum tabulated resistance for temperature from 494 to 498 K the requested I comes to 158.4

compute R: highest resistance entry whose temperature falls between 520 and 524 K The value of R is 168.9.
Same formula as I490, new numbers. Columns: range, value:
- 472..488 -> 158.2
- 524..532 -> 169.7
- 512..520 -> 166.1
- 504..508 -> 161.6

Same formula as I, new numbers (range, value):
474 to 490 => 115.1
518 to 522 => 153.8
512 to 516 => 157.3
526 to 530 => 165.9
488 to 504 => 146.7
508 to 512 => 147.1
